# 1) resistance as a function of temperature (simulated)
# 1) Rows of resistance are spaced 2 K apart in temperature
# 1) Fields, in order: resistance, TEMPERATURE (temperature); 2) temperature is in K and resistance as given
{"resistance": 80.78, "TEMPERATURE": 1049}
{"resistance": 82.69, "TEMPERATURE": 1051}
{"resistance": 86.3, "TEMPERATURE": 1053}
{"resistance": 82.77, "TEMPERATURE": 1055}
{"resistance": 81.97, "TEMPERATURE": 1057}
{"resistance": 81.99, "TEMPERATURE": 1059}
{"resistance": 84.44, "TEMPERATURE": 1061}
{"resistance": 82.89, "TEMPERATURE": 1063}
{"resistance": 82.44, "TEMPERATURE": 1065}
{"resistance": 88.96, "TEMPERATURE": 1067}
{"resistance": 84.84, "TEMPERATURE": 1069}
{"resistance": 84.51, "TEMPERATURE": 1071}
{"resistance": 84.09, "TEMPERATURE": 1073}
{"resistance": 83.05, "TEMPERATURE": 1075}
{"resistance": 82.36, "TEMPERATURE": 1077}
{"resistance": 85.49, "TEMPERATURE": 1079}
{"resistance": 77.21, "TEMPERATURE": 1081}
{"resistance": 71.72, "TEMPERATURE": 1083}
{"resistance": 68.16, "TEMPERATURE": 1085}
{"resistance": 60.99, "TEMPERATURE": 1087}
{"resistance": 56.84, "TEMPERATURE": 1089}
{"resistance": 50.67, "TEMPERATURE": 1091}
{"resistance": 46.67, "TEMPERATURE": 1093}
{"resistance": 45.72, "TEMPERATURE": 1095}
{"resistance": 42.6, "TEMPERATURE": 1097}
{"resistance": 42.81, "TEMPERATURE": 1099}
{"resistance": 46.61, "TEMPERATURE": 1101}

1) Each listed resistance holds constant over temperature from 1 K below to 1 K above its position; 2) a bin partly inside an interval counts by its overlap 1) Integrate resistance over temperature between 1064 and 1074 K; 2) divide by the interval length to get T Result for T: 85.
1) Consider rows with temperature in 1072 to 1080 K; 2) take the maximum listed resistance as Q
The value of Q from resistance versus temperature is 85.49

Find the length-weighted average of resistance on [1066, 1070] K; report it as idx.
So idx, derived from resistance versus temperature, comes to 86.9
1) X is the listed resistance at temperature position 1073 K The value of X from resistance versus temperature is 84.09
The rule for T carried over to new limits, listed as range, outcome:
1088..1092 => 53.8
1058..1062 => 83.2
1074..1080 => 83.6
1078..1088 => 72.7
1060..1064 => 83.7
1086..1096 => 52.2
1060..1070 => 84.7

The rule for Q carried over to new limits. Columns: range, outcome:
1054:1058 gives 82.77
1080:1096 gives 77.21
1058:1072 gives 88.96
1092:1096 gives 46.67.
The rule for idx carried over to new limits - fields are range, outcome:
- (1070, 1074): 84.3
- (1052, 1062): 83.5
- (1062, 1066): 82.7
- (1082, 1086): 69.9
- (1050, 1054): 84.5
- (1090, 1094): 48.7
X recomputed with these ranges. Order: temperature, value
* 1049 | 80.78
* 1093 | 46.67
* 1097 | 42.6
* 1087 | 60.99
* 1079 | 85.49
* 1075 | 83.05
